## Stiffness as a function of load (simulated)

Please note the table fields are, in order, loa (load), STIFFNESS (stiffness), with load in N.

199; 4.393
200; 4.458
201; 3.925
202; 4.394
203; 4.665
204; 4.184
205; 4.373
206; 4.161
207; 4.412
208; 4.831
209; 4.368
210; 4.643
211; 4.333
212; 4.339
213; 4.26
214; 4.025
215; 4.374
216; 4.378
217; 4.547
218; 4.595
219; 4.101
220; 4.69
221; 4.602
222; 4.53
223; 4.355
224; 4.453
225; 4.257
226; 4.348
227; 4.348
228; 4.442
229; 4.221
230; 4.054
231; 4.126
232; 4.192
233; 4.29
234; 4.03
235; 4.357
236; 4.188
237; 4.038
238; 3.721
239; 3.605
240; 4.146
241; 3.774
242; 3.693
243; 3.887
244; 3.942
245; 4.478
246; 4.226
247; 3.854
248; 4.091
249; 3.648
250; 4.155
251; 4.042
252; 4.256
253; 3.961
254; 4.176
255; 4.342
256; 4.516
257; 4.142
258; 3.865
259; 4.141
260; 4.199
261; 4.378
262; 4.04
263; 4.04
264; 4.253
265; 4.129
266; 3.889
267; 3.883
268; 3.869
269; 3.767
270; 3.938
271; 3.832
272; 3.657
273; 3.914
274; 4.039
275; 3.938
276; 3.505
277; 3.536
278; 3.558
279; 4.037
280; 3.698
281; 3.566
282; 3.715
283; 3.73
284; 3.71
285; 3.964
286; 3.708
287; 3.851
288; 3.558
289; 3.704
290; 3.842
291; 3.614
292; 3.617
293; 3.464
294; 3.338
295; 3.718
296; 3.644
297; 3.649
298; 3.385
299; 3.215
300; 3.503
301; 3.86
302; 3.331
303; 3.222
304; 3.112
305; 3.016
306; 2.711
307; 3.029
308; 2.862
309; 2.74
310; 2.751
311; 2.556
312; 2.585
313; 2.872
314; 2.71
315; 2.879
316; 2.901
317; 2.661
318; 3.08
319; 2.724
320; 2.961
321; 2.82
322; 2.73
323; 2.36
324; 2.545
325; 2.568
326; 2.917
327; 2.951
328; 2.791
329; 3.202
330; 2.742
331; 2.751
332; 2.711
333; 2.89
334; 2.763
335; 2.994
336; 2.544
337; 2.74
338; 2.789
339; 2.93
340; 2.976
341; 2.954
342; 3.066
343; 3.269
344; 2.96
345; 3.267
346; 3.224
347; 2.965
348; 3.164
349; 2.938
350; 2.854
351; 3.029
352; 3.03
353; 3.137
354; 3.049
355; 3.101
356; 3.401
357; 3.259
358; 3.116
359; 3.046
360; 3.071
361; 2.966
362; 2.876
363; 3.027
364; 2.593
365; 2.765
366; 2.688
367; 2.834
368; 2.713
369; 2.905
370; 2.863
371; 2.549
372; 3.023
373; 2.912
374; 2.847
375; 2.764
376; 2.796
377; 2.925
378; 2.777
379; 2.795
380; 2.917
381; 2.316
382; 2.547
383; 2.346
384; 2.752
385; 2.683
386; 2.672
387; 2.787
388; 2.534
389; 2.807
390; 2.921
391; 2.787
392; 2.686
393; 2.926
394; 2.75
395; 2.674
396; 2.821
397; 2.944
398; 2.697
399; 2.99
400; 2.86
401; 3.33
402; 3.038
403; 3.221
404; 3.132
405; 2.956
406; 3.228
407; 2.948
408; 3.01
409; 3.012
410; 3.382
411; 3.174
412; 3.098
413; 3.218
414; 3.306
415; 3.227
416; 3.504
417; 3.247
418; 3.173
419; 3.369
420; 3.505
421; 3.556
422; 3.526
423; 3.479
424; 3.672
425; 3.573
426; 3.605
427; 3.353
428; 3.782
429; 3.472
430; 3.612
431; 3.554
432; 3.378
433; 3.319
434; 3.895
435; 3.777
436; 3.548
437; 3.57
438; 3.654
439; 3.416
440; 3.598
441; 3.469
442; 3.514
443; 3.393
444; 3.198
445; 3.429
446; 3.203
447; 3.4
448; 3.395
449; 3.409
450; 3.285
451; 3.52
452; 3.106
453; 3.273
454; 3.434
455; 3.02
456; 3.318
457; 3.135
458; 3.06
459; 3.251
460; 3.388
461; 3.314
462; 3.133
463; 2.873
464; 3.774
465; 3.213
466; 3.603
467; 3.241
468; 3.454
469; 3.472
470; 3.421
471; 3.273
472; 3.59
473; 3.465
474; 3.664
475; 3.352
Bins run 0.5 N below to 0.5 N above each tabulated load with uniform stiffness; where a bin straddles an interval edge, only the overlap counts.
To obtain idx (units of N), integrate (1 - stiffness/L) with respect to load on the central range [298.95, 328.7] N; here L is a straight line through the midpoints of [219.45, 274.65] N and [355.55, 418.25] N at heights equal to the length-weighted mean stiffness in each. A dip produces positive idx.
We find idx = 5.4 N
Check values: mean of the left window 4.11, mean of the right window 2.92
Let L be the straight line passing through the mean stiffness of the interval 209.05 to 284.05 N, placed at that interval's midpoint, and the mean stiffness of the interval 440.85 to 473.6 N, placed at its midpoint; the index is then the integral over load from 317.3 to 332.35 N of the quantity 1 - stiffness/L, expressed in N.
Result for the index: 4.0 N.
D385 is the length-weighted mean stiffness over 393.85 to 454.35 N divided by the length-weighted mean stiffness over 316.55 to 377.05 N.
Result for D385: 1.1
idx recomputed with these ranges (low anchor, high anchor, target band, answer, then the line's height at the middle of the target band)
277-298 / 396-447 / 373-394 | 4.28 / 3.43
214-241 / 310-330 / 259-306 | -4.68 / 3.38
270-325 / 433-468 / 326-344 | 2.39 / 3.33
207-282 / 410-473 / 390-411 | 3.40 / 3.55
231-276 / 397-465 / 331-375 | 8.37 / 3.64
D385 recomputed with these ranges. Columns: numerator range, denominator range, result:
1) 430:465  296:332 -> 1.15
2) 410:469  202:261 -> 0.80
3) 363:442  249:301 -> 0.80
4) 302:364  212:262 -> 0.70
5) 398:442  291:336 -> 1.12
